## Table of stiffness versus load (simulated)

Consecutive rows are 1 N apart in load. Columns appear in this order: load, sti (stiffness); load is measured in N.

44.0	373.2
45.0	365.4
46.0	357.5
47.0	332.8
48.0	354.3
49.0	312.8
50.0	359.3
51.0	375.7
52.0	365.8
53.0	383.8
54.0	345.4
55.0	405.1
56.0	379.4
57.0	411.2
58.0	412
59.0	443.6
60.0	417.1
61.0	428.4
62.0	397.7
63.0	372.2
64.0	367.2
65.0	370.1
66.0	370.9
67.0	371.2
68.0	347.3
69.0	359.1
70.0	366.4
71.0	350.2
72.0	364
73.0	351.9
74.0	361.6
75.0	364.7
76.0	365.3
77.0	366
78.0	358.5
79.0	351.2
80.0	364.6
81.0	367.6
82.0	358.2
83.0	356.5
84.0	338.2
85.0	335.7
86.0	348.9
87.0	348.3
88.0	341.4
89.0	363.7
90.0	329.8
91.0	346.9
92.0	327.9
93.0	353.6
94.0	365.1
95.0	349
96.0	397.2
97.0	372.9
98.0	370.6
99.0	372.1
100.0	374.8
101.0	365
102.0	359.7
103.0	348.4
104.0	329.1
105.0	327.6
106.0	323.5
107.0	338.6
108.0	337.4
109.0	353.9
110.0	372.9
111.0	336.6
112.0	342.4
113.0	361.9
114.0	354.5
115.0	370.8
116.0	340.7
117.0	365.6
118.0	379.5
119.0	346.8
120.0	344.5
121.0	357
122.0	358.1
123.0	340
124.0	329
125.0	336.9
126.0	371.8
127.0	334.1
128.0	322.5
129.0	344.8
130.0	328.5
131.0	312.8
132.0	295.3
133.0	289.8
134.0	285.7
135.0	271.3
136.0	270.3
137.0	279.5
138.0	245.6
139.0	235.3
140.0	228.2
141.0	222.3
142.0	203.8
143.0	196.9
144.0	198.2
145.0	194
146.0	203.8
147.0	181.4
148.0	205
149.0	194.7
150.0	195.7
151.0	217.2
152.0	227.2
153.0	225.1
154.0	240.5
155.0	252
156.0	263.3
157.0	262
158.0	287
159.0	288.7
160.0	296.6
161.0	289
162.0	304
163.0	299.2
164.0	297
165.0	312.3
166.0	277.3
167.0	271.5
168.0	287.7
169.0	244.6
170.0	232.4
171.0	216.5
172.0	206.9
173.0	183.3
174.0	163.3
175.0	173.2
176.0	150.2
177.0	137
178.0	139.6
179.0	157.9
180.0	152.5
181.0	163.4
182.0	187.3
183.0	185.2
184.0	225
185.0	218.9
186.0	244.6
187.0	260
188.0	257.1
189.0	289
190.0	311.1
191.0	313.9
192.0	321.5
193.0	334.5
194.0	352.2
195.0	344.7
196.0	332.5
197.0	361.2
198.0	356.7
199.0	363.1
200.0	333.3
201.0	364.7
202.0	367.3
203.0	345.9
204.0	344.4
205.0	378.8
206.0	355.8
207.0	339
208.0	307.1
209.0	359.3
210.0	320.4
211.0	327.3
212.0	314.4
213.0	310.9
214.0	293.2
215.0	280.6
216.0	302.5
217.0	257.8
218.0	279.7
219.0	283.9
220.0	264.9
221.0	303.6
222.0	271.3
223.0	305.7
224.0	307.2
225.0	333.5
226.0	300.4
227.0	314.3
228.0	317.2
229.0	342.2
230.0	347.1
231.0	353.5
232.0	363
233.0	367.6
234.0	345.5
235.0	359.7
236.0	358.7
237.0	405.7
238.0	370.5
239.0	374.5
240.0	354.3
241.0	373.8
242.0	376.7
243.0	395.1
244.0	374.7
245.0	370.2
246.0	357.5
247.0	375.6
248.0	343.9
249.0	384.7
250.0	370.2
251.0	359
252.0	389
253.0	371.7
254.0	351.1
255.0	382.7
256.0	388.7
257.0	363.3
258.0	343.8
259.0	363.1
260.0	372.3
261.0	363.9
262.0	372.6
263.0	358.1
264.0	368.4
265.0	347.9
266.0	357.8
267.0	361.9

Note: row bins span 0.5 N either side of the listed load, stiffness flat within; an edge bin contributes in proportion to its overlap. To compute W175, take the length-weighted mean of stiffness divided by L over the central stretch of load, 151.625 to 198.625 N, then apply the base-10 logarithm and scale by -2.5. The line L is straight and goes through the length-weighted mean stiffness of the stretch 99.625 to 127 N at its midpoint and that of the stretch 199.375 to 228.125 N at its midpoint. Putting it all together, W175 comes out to 0.28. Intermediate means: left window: 350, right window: 317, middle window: 253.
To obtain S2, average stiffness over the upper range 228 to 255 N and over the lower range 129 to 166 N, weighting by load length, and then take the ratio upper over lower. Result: 1.44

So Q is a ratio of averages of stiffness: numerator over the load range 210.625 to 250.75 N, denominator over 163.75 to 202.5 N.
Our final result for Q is 1.30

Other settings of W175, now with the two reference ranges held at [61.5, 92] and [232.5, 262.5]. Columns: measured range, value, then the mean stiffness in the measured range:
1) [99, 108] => 0.040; 347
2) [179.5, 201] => 0.277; 283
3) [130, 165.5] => 0.397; 252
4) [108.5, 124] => 0.020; 354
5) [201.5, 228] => 0.169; 314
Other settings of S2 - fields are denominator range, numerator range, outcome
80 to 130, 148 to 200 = 0.72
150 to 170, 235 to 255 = 1.39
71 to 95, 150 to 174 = 0.73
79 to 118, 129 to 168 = 0.72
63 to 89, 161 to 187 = 0.61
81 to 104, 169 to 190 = 0.57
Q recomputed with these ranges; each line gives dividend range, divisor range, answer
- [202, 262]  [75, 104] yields 0.96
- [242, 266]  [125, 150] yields 1.42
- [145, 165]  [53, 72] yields 0.65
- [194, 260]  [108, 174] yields 1.22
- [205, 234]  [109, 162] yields 1.10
